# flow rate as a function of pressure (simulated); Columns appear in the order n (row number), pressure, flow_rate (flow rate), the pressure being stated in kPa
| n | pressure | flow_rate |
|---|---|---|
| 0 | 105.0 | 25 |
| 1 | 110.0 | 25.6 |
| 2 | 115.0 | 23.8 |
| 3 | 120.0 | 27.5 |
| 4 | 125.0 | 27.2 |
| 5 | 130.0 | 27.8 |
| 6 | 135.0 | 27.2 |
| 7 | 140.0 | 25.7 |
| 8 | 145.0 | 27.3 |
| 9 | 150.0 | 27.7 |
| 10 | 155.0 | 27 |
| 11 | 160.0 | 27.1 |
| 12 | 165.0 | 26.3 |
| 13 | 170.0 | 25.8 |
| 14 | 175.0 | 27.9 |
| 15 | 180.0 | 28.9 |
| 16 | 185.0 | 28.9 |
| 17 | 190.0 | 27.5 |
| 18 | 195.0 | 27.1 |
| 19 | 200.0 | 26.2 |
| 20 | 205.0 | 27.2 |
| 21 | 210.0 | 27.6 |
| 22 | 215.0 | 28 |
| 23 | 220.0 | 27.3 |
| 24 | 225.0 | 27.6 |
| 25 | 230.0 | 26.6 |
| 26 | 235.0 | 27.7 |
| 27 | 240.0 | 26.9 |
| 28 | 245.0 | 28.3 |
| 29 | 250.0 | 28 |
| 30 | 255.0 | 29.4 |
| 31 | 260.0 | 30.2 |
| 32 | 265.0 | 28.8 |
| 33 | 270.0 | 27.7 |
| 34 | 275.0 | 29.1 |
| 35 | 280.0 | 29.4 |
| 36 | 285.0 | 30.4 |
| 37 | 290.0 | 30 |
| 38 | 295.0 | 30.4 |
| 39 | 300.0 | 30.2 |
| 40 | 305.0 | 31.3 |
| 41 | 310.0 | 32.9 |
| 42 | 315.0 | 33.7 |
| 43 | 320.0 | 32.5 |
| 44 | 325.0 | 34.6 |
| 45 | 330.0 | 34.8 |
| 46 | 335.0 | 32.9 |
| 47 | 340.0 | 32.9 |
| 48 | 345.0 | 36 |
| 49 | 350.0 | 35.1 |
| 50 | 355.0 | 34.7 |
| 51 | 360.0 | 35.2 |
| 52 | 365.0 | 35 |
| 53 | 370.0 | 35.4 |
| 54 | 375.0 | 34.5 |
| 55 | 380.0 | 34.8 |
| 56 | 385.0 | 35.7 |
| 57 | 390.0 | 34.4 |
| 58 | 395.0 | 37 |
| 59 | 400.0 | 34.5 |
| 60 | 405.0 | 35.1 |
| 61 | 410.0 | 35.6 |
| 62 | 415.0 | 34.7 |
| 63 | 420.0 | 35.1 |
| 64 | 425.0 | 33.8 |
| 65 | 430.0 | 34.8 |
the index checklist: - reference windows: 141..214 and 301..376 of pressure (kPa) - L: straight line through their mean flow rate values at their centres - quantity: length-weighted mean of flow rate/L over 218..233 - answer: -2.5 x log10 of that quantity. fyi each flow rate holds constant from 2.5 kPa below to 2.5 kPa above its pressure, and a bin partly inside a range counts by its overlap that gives 0.08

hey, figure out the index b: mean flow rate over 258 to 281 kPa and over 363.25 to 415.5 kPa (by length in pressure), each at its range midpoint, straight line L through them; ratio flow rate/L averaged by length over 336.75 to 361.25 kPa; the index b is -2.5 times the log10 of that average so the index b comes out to -0.05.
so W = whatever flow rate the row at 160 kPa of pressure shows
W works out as 27.1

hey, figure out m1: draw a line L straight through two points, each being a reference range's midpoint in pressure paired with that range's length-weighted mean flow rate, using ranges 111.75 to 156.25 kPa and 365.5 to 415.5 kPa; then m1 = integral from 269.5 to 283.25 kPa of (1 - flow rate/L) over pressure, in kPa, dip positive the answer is 1.1 kPa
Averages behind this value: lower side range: 26.8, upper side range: 35.2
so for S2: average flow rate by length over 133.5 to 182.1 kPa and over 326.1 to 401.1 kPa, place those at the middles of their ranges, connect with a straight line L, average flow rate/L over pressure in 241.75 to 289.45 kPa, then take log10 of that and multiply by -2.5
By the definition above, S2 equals 0.076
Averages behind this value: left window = 27.1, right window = 34.9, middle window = 29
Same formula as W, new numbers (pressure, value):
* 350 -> 35.1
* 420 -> 35.1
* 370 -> 35.4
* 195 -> 27.1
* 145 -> 27.3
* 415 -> 34.7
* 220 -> 27.3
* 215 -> 28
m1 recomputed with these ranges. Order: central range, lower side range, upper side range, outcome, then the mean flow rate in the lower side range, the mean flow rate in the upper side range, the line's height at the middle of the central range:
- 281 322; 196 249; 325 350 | 1.01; 27.4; 34.3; 32.1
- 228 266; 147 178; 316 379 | 2.72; 27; 34.5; 30.4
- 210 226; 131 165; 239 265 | 0.28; 27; 28.7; 28.1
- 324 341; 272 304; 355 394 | -0.65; 29.9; 35.1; 32.6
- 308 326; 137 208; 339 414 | -0.30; 27.2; 35.1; 32.8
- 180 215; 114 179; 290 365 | 1.39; 26.9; 33.3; 28.7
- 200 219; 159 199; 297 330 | 0.80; 27.4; 32.7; 28.6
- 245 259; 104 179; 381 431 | 0.65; 26.7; 35.1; 30.2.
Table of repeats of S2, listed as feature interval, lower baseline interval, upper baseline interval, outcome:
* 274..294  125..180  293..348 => 0.066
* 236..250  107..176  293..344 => 0.093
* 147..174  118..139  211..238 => 0.020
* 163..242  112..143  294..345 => 0.063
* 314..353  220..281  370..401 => -0.051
